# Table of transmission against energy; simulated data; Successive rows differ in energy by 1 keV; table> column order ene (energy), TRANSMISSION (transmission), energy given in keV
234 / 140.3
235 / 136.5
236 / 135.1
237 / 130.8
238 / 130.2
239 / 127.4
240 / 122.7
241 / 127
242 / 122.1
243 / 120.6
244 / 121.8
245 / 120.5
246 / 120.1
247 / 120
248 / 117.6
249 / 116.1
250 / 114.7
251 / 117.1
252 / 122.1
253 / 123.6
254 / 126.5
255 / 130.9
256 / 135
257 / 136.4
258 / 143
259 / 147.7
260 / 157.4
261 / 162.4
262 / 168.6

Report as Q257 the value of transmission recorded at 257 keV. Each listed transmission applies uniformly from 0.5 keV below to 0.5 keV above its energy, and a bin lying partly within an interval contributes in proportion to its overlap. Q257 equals 136.4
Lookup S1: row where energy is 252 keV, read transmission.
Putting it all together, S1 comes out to 122.1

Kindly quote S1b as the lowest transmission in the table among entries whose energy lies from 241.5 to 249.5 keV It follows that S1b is 116.1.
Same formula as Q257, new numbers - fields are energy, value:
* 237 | 130.8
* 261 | 162.4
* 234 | 140.3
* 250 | 114.7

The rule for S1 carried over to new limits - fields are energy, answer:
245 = 120.5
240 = 122.7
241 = 127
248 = 117.6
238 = 130.2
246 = 120.1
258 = 143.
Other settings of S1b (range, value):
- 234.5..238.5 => 130.2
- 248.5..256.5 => 114.7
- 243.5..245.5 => 120.5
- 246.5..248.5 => 117.6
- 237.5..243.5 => 120.6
